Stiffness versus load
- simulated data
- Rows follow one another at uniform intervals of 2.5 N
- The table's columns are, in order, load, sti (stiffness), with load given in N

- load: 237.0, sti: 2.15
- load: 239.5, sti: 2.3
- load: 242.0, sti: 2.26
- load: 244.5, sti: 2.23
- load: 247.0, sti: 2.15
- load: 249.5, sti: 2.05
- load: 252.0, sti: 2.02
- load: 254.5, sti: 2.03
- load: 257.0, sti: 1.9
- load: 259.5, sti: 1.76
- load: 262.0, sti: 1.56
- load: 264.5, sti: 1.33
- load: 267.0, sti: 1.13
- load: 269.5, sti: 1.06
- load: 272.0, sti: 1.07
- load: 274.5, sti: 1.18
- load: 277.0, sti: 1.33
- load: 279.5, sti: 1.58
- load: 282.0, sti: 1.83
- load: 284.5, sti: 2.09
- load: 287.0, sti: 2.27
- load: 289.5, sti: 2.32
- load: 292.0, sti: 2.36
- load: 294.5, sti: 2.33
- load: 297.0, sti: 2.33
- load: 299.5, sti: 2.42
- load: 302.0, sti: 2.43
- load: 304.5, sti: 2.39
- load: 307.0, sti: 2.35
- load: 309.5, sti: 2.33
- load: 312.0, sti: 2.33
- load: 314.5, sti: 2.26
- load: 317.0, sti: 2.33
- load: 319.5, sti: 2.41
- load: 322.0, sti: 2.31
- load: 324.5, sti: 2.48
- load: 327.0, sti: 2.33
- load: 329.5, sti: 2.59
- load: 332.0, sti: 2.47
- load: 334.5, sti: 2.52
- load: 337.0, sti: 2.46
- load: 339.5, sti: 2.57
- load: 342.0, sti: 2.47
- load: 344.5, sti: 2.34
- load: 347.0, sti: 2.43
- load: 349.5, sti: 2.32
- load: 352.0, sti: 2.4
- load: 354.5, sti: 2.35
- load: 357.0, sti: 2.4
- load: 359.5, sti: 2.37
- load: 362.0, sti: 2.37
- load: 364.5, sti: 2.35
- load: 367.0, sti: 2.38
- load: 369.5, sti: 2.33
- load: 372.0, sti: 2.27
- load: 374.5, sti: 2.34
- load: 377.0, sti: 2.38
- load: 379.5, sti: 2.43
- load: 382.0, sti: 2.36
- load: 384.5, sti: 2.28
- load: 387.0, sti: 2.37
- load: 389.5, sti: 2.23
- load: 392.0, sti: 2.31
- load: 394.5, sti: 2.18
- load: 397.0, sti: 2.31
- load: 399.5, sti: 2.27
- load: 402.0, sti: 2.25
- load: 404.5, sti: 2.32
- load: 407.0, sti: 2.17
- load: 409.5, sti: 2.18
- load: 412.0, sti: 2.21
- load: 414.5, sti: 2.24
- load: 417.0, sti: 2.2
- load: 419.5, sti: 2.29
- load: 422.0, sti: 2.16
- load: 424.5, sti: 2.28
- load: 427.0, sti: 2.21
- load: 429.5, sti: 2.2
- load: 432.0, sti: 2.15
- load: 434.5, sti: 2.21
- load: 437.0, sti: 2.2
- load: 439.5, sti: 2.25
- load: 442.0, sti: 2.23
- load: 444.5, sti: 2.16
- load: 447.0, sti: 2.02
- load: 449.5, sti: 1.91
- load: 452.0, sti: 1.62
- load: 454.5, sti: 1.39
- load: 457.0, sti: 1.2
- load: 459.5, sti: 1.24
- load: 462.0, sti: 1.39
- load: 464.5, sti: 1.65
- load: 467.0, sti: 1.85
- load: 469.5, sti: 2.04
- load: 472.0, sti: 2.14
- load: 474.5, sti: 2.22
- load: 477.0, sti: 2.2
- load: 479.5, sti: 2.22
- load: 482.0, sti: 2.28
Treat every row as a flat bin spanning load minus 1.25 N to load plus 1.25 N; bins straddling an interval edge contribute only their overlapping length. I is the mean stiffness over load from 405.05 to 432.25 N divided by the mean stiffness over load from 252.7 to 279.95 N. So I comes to 1.5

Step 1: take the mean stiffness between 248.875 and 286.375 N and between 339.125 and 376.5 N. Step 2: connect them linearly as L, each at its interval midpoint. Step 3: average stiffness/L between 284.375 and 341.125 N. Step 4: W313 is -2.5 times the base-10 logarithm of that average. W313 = -0.201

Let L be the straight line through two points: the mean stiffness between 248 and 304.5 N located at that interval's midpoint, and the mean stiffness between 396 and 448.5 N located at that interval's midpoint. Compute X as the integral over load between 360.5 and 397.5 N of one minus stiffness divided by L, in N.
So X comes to -3.9 N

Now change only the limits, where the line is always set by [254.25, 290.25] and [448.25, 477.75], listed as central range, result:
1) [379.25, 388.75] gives -3.77 N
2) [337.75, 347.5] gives -4.73 N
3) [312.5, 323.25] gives -4.53 N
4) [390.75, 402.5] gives -4.02 N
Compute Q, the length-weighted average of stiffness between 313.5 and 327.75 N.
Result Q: 2.36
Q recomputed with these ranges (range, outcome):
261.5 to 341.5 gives 2.09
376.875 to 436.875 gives 2.25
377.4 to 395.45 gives 2.31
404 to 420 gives 2.22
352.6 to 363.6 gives 2.37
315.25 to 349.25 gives 2.43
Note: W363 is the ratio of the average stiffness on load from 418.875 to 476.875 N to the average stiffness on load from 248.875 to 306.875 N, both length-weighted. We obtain 1.05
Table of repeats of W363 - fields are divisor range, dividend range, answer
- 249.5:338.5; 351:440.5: 1.11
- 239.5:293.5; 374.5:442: 1.25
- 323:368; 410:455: 0.88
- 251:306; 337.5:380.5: 1.29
